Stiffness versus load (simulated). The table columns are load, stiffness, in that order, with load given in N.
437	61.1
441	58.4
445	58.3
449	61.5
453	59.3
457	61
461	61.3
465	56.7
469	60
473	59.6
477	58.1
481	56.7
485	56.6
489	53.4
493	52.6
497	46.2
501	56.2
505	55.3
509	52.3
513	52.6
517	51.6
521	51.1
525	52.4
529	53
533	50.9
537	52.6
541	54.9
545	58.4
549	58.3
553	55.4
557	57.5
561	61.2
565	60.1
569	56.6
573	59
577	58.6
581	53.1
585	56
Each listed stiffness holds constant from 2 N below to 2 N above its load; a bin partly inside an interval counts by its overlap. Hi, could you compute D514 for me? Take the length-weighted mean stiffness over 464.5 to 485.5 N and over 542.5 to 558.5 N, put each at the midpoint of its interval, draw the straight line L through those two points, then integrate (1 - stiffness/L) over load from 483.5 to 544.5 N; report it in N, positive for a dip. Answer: 5.1 N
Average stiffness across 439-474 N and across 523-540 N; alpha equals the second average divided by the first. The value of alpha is 0.88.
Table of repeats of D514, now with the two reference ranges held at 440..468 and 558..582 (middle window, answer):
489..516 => 3.0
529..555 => 1.6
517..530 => 1.5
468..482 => 0.2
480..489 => 0.5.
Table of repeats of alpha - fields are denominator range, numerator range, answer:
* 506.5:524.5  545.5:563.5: 1.12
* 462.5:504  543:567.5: 1.05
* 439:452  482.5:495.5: 0.91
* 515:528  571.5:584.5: 1.09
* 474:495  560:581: 1.05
